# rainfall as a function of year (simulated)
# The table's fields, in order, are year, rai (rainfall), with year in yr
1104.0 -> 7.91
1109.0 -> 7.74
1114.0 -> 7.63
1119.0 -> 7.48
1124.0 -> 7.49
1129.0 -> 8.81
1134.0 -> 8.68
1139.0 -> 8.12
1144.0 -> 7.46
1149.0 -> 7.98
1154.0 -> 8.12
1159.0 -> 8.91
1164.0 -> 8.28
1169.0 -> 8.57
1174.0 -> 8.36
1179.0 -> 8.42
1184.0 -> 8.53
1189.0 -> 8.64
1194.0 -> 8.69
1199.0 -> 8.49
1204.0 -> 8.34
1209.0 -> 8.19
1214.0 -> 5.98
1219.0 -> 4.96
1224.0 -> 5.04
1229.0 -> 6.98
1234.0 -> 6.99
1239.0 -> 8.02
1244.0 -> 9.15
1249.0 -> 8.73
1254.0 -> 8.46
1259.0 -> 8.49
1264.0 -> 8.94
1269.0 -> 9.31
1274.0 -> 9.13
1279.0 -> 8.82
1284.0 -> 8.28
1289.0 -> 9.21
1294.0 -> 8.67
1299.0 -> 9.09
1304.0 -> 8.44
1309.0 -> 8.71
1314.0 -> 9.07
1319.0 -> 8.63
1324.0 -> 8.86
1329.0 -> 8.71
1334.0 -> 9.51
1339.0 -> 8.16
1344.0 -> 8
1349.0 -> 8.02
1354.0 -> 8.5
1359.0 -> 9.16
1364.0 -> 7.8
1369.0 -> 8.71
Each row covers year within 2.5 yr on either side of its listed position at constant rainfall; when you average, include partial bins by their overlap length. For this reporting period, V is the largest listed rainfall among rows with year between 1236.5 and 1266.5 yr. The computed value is 9.15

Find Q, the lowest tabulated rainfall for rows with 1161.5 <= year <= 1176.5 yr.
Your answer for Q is 8.28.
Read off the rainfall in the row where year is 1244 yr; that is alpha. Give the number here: 9.15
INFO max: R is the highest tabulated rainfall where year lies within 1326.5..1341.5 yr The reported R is 9.51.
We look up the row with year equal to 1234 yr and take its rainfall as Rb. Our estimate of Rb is 6.99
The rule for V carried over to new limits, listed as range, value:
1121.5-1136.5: 8.81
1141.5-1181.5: 8.91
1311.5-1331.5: 9.07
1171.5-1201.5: 8.69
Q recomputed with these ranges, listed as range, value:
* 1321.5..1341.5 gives 8.16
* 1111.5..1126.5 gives 7.48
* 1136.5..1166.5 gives 7.46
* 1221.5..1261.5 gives 5.04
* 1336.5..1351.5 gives 8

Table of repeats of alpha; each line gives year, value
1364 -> 7.8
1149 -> 7.98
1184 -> 8.53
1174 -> 8.36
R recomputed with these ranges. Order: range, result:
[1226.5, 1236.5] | 6.99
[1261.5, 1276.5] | 9.31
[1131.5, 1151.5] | 8.68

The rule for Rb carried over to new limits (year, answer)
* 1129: 8.81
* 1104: 7.91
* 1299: 9.09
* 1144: 7.46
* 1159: 8.91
